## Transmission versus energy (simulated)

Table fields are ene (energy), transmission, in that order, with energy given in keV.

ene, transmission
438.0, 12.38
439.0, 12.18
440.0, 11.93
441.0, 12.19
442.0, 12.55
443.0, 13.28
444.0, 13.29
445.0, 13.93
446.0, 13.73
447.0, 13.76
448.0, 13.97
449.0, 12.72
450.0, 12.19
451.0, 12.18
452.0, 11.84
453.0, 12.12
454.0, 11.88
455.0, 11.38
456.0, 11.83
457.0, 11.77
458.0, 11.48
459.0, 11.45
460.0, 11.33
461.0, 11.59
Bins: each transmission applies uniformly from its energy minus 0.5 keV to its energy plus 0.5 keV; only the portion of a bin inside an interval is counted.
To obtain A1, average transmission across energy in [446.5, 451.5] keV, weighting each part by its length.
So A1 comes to 13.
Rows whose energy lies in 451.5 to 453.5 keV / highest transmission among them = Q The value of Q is 12.12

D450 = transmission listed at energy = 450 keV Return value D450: 12.19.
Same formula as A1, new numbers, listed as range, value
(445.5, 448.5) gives 13.8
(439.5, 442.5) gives 12.2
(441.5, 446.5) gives 13.4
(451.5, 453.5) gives 12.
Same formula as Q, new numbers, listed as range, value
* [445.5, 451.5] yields 13.97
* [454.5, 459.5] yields 11.83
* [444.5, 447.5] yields 13.93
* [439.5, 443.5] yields 13.28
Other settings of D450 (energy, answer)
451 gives 12.18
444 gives 13.29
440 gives 11.93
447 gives 13.76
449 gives 12.72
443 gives 13.28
